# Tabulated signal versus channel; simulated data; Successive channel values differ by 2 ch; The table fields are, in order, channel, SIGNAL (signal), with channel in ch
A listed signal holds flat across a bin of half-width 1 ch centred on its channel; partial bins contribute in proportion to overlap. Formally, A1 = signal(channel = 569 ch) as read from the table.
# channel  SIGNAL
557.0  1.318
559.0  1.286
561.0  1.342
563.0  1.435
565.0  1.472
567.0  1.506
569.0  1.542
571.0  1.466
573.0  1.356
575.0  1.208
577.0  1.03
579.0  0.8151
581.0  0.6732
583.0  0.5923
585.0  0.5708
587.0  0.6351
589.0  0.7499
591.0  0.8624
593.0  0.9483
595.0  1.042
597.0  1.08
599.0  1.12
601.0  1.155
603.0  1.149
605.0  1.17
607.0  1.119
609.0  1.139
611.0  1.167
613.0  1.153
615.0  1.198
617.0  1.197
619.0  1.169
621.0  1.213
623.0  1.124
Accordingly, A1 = 1.542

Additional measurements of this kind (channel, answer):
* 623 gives 1.124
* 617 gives 1.197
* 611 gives 1.167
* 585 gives 0.5708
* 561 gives 1.342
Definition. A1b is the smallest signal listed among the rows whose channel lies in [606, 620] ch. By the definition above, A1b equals 1.119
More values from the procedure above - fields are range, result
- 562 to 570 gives 1.435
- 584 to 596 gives 0.5708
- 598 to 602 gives 1.12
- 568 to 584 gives 0.5923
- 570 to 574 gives 1.356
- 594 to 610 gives 1.042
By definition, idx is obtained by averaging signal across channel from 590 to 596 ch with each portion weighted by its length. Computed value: 0.951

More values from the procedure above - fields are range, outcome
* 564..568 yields 1.49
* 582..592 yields 0.682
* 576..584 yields 0.778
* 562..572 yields 1.48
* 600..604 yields 1.15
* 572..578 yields 1.2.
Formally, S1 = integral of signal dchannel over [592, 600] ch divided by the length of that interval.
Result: 1.05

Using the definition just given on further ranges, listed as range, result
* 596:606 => 1.13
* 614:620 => 1.19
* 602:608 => 1.15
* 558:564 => 1.35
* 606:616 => 1.16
